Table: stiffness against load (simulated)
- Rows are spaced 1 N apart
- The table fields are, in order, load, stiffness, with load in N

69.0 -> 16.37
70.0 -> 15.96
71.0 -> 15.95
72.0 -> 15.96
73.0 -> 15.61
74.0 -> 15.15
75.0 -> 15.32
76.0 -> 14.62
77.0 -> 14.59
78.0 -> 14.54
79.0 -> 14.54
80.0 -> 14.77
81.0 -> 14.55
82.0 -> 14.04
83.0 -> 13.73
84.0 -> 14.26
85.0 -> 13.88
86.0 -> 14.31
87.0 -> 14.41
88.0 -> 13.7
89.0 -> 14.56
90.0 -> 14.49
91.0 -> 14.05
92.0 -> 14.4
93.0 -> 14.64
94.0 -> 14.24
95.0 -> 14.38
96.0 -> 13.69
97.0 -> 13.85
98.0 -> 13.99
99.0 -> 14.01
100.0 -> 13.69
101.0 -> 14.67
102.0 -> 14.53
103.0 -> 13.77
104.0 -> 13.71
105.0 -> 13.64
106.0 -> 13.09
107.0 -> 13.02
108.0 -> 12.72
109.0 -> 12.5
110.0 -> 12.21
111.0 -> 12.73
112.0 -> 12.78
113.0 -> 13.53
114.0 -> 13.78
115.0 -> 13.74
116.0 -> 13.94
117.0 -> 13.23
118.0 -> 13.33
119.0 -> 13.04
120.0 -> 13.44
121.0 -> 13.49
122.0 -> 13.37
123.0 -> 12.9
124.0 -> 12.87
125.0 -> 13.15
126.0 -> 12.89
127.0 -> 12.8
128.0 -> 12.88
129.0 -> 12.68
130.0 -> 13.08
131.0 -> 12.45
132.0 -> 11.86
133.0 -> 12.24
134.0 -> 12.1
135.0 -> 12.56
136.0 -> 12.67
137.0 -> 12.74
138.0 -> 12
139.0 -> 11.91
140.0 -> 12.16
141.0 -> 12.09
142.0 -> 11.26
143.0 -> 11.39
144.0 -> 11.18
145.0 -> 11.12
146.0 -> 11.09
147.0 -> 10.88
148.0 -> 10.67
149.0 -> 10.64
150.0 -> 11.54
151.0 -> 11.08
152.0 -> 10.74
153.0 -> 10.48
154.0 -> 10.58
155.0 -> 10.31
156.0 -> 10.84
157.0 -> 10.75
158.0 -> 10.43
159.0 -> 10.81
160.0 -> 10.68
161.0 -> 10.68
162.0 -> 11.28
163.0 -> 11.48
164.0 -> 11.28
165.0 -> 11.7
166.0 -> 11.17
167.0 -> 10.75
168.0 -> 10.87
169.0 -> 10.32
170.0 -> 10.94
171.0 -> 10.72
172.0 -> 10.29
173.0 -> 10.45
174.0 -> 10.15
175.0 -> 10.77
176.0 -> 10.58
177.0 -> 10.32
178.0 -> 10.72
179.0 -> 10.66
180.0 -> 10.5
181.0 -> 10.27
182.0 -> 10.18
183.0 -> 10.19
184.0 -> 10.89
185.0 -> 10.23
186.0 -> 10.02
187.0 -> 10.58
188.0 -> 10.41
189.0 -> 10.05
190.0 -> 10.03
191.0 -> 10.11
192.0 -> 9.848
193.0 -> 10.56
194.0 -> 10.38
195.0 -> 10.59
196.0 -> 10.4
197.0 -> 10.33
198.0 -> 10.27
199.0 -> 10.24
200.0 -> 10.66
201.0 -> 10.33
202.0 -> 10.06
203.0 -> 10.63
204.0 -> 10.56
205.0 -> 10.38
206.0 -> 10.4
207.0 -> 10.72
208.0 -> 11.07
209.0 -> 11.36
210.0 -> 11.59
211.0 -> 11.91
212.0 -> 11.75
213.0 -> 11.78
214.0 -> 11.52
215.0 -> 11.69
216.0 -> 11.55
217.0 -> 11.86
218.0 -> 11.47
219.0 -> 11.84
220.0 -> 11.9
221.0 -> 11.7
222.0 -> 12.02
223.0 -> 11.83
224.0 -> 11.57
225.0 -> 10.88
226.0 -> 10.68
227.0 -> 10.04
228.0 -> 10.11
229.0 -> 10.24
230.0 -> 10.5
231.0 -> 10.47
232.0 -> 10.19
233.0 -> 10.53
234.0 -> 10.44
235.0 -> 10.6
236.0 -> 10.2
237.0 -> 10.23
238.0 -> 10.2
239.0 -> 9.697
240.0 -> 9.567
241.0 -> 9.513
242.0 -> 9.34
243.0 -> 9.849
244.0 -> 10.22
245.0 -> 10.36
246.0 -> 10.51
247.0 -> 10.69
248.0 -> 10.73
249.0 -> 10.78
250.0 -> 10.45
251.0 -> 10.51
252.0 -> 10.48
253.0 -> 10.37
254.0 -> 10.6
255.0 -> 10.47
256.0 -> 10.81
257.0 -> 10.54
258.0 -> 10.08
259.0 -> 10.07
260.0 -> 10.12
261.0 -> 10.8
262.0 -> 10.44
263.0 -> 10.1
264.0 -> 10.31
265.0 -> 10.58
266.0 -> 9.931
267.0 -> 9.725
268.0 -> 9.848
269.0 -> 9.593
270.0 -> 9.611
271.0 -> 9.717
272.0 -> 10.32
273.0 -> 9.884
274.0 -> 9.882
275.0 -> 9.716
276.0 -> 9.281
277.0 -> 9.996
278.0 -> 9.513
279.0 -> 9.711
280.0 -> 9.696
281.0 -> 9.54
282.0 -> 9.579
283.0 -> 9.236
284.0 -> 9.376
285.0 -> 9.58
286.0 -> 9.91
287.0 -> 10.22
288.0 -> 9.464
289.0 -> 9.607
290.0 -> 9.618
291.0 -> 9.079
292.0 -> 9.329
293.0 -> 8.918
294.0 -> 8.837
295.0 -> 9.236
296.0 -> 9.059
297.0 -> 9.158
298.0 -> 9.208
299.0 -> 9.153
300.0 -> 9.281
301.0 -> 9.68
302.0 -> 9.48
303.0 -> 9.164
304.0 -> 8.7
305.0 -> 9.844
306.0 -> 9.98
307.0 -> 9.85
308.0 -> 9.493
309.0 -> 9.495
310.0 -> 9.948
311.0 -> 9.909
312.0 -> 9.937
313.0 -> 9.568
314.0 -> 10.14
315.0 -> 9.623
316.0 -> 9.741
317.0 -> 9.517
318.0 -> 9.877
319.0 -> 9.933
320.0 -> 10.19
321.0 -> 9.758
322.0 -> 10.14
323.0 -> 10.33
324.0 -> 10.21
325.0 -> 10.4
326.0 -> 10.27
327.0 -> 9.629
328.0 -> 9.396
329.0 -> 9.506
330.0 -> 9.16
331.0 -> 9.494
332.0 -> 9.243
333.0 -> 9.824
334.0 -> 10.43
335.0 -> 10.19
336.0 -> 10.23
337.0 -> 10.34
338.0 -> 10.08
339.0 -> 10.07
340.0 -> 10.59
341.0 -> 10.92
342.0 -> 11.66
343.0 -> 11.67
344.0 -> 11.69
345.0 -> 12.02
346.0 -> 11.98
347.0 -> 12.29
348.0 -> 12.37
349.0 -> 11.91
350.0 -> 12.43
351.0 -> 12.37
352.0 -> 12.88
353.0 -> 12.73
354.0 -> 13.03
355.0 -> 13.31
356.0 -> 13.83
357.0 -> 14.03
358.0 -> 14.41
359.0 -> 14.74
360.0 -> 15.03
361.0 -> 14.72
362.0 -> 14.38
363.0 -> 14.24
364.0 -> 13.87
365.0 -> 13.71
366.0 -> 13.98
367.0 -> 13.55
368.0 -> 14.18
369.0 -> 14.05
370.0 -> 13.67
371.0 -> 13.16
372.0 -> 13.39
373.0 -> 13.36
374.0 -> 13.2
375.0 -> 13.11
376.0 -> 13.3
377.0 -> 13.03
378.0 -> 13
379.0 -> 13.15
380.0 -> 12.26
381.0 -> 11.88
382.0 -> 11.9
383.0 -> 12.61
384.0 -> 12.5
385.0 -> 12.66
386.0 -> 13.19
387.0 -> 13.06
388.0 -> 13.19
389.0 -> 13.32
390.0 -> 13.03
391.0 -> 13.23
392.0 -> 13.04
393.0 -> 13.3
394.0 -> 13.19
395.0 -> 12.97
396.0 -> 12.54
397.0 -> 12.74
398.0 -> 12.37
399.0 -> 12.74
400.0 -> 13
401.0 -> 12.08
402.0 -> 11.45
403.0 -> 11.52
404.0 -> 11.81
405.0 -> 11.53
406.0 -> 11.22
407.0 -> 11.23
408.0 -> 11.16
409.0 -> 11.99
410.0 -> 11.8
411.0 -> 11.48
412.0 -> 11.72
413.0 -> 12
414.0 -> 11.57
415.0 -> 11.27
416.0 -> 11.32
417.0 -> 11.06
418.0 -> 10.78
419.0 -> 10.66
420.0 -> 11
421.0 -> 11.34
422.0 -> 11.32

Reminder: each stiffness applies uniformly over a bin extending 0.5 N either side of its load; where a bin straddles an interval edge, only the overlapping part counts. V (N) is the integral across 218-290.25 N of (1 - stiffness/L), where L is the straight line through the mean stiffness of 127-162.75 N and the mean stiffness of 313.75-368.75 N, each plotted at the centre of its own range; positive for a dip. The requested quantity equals 8.2 N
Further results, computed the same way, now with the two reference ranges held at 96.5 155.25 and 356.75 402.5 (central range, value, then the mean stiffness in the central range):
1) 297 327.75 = 7.8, 9.74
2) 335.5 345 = 1.6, 10.9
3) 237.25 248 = 2.4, 10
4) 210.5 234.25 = 3.0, 11.2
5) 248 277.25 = 6.2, 10.2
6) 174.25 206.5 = 6.0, 10.4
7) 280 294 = 3.8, 9.48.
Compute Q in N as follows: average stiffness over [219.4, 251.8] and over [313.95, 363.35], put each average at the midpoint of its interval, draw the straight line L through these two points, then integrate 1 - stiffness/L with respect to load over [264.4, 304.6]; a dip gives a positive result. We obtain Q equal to 5.0 N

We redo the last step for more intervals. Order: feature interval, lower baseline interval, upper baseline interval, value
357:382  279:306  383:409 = -4.2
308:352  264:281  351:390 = 5.5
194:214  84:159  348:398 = 3.3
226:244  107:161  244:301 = 0.6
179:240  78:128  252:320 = 3.6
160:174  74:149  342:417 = 2.4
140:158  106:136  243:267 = 2.1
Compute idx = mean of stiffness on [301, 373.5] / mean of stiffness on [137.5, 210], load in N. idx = 1.06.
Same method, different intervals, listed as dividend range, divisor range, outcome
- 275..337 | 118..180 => 0.84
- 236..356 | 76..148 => 0.77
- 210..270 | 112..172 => 0.90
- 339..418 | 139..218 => 1.17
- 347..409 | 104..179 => 1.10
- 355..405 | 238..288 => 1.31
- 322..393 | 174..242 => 1.15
